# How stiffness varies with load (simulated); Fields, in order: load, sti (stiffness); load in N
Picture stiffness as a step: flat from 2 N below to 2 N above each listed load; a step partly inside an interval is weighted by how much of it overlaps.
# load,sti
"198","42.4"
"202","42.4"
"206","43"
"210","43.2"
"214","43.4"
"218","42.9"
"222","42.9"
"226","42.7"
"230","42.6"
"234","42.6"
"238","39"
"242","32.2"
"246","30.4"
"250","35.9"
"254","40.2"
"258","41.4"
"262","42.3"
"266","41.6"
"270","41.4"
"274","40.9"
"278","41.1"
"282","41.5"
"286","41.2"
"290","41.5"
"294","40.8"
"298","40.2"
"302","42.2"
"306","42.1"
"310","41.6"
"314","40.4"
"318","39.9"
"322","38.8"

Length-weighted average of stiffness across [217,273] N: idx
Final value 39.8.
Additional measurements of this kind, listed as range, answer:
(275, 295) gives 41.2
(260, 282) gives 41.5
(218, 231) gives 42.8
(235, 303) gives 39.6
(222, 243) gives 40.5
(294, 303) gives 41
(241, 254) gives 34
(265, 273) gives 41.4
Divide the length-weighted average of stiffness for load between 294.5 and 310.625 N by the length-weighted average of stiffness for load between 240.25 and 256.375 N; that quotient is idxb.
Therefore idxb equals 1.19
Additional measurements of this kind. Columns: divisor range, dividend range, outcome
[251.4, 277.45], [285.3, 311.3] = 1.01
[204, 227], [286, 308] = 0.96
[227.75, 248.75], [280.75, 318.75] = 1.10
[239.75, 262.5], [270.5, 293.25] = 1.12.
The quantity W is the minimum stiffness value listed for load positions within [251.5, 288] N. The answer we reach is 40.2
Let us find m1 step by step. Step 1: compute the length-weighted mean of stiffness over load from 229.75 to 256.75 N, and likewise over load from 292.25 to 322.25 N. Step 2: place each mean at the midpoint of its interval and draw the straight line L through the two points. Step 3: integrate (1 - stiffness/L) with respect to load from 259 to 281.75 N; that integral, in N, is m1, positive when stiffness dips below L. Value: -1.5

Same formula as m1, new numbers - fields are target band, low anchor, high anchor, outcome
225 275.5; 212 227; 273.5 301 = 3.3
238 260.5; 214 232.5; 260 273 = 3.1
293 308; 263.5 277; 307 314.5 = 0.0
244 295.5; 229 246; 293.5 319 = -0.8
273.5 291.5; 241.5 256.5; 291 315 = -1.1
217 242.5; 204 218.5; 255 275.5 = 0.9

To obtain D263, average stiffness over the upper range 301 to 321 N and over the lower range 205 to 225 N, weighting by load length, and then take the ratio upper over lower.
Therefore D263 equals 1.0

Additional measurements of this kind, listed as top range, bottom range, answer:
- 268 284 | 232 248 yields 1.14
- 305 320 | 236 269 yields 1.08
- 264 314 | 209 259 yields 1.04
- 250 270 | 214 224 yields 0.95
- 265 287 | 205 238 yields 0.97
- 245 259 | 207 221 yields 0.86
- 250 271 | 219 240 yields 0.97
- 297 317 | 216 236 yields 0.97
